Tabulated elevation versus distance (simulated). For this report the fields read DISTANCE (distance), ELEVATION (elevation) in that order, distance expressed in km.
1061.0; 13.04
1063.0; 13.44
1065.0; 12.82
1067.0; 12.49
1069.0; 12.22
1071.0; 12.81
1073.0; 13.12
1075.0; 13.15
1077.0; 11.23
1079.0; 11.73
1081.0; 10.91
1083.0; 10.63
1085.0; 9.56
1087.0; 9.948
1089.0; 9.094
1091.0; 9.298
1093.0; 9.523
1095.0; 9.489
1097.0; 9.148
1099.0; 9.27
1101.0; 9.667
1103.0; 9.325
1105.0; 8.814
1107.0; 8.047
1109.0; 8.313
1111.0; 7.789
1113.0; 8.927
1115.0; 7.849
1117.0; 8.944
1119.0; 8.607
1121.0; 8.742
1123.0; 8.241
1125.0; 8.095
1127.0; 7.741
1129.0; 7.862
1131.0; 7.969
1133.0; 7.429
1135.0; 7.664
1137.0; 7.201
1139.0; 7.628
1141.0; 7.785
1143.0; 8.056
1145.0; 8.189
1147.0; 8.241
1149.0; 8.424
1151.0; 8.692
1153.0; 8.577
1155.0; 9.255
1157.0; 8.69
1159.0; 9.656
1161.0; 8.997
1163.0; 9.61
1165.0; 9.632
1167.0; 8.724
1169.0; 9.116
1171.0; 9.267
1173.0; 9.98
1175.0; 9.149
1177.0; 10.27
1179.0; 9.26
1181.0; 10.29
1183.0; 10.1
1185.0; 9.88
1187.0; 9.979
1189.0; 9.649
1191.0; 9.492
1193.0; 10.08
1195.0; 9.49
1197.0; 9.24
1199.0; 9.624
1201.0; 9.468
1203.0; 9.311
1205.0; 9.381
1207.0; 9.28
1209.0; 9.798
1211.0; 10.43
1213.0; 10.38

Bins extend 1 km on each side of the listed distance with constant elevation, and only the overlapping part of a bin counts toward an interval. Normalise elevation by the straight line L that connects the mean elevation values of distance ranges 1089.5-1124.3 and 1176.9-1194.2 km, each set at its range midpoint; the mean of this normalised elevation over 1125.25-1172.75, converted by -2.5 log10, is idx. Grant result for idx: 0.112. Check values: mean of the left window 8.82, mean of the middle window 8.47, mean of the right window 9.86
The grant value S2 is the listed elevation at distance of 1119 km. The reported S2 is 8.607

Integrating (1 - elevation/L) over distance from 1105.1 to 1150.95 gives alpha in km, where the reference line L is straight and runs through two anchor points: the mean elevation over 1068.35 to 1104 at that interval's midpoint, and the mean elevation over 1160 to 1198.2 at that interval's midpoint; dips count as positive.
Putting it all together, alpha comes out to 9.1 km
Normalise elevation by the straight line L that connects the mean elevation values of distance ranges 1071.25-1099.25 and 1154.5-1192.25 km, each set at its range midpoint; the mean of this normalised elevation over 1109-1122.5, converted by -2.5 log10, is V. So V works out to 0.202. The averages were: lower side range 10.5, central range 8.46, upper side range 9.53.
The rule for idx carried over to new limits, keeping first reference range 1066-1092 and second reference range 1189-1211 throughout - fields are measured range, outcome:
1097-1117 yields 0.240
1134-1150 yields 0.295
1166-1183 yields 0.042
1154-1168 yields 0.099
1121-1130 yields 0.296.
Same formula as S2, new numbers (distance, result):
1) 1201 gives 9.468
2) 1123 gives 8.241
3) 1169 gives 9.116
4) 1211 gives 10.43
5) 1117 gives 8.944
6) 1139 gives 7.628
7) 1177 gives 10.27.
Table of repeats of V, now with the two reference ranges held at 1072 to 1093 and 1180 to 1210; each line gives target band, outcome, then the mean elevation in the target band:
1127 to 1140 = 0.32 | 7.63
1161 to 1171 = 0.08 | 9.24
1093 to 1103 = 0.14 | 9.4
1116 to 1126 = 0.22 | 8.53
